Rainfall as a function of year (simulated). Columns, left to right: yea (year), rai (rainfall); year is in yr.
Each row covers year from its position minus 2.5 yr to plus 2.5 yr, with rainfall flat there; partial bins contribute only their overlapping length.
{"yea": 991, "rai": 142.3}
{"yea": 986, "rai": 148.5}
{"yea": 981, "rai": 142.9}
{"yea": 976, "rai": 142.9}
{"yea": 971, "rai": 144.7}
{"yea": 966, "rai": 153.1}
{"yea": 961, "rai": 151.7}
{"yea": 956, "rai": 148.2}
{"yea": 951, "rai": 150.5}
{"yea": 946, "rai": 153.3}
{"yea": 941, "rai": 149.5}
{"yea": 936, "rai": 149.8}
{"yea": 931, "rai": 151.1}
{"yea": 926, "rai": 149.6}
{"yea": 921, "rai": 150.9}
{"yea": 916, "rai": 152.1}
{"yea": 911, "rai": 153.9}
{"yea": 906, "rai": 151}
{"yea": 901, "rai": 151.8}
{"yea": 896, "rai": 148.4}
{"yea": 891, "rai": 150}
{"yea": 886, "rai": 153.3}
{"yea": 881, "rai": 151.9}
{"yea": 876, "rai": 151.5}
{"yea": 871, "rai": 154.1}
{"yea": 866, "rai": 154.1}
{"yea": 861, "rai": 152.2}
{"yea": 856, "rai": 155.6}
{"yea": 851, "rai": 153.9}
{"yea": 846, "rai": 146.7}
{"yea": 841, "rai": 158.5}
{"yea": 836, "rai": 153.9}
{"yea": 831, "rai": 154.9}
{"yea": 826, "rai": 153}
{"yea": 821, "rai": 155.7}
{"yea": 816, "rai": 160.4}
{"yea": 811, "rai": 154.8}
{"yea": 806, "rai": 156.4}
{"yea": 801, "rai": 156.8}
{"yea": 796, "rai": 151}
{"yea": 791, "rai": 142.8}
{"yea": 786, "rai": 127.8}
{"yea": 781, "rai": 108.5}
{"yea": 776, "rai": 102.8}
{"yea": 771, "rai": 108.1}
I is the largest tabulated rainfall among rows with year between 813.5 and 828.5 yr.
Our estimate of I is 160.4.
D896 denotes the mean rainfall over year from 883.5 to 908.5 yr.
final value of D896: 151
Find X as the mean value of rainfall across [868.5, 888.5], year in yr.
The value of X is 153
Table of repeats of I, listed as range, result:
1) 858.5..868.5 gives 154.1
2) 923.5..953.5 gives 153.3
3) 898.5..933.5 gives 153.9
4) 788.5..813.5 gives 156.8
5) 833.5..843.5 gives 158.5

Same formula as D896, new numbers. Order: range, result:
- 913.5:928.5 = 151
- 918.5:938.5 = 150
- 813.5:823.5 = 158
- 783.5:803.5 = 145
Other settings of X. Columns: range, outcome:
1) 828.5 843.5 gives 156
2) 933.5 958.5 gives 150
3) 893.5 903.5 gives 150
